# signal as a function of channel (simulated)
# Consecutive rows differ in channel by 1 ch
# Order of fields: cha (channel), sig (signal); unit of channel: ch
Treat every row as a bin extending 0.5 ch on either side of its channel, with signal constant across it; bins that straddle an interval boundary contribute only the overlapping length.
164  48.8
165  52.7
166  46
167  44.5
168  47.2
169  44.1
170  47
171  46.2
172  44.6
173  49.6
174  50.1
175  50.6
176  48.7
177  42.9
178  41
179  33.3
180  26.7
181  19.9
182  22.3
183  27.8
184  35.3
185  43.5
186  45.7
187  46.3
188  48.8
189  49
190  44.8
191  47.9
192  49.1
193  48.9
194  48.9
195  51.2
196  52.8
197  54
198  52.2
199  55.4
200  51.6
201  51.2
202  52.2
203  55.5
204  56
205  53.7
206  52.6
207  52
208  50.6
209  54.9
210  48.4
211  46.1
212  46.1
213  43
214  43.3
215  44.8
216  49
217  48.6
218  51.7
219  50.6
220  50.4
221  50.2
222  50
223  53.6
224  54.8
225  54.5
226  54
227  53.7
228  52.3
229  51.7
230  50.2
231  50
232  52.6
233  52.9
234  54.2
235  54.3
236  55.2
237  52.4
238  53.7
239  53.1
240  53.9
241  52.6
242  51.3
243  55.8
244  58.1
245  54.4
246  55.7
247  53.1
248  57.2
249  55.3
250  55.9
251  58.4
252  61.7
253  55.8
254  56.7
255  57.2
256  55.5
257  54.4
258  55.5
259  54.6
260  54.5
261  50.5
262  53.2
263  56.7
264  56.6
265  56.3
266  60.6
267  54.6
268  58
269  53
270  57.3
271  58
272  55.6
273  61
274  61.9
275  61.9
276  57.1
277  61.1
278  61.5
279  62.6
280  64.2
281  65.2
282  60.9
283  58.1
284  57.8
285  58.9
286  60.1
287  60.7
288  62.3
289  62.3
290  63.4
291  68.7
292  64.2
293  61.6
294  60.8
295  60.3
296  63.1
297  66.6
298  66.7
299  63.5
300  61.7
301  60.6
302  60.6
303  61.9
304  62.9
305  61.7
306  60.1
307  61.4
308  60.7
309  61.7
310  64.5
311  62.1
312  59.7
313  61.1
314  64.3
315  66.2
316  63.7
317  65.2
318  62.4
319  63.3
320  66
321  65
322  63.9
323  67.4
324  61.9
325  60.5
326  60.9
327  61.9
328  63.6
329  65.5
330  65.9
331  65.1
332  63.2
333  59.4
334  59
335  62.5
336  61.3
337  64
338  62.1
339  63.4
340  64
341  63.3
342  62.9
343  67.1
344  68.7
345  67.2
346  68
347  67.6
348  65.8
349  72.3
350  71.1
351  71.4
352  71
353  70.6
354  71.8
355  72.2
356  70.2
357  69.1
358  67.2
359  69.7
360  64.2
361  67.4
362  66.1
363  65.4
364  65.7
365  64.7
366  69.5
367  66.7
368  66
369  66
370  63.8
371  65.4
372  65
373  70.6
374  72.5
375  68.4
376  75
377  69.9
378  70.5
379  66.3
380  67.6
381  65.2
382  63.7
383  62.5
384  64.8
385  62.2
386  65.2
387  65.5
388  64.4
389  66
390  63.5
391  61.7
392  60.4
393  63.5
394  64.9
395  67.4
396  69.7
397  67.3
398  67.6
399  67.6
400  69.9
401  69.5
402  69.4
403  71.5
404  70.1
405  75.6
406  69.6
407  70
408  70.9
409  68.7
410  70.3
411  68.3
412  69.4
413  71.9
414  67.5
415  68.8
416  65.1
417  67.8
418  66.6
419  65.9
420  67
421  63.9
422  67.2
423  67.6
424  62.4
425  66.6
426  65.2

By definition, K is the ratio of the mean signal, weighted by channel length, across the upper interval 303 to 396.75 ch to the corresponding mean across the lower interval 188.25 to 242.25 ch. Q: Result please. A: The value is 1.28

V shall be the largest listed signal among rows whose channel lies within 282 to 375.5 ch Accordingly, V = 72.5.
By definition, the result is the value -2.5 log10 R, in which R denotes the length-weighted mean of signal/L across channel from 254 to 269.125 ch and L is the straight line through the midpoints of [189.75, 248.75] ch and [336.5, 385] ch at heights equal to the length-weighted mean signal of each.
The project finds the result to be 0.02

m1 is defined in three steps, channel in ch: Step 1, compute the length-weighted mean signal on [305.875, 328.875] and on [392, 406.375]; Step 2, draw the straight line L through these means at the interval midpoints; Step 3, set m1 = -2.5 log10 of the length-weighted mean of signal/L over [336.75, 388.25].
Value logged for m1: -0.02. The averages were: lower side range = 63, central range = 67.2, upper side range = 68.5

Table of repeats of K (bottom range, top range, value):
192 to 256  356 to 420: 1.28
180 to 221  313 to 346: 1.35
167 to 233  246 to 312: 1.25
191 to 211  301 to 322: 1.21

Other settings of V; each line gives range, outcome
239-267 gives 61.7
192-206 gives 56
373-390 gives 75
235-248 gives 58.1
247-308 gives 68.7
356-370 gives 70.2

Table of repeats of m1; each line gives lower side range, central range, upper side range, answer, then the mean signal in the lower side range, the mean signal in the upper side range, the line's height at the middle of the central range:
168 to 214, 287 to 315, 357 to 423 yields -0.09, 46.3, 67.3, 57.9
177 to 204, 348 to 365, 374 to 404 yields -0.09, 44.6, 66.7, 63.1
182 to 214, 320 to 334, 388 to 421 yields -0.05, 48.4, 67.8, 60.5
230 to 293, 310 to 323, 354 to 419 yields -0.03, 57.2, 67.5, 61.8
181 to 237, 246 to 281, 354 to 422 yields -0.05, 49.2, 67.4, 54.8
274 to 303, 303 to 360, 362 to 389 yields -0.01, 62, 66.6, 64.3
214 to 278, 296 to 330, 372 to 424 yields -0.05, 54.6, 67.5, 60.3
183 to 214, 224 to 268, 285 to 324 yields 0.01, 49.1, 62.9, 55.3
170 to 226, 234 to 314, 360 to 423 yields -0.07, 47.2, 67.2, 55.1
